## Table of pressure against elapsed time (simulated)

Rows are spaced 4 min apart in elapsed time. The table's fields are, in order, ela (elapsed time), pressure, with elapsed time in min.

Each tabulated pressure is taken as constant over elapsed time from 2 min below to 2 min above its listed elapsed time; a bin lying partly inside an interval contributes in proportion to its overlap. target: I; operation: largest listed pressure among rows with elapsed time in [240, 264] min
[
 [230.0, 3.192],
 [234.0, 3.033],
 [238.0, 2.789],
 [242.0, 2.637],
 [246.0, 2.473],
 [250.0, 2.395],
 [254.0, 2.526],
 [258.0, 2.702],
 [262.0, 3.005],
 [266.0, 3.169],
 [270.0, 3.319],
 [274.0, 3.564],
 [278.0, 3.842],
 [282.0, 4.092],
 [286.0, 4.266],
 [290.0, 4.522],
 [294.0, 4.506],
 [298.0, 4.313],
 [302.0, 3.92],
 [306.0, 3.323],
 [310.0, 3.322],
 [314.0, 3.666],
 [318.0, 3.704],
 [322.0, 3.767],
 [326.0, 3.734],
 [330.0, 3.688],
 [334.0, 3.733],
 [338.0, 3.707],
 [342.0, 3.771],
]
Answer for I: 3.005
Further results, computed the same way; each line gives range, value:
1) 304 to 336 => 3.767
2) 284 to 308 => 4.522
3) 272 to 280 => 3.842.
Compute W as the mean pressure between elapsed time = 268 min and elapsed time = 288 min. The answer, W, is 3.82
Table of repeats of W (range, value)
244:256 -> 2.46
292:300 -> 4.41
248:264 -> 2.66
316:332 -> 3.72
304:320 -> 3.5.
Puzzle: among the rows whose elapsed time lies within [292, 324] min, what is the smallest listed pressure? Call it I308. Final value 3.322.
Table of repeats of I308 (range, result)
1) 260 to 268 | 3.005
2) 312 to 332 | 3.666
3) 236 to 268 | 2.395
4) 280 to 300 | 4.092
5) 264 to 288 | 3.169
